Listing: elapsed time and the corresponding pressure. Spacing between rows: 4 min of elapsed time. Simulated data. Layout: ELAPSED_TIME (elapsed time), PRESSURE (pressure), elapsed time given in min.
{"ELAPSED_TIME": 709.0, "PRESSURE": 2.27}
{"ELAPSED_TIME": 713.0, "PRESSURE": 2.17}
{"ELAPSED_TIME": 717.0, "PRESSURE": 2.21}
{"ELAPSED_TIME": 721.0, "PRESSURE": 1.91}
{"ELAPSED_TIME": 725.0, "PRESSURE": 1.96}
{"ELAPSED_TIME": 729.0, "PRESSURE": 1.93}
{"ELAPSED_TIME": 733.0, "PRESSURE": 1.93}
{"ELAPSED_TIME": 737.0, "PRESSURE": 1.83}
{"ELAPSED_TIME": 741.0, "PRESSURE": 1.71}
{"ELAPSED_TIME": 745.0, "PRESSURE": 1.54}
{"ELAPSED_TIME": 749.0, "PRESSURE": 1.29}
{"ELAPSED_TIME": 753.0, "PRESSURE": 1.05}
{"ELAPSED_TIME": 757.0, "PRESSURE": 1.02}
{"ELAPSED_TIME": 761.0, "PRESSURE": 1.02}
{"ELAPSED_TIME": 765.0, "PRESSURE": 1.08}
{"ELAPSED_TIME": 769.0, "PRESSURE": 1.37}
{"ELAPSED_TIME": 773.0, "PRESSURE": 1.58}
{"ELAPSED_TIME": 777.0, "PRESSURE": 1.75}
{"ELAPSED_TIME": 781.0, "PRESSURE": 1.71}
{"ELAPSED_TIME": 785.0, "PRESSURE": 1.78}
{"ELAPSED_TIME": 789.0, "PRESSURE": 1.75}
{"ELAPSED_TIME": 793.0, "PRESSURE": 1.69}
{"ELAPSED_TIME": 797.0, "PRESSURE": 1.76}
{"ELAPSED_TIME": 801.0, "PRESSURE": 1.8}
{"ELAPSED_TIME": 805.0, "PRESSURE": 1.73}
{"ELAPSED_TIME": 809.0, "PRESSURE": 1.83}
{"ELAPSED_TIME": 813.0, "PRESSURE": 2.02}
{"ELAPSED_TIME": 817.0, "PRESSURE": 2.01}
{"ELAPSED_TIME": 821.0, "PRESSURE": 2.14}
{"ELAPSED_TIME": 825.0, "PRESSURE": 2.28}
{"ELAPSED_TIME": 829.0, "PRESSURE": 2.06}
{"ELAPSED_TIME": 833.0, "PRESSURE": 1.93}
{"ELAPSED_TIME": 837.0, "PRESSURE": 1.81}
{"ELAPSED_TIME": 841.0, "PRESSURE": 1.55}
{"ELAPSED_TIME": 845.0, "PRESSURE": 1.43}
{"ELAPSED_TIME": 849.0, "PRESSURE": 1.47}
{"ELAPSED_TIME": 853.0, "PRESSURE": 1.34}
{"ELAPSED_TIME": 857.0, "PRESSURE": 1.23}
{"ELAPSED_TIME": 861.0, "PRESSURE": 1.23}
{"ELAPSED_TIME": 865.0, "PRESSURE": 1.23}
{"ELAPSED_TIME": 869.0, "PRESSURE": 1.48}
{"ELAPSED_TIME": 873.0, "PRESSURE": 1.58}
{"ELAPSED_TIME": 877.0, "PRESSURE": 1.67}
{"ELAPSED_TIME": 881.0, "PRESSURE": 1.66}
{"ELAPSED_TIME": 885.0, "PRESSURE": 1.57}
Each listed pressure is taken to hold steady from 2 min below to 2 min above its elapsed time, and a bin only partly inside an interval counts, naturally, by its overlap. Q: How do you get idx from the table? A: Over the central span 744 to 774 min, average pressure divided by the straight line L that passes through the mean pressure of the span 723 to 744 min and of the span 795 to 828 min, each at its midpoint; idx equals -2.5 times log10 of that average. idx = 0.47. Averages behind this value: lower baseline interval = 1.86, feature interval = 1.22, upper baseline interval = 1.95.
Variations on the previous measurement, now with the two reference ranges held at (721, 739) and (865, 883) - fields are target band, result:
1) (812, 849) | -0.14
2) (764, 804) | 0.08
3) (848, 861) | 0.21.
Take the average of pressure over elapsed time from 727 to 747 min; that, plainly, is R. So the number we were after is 1.79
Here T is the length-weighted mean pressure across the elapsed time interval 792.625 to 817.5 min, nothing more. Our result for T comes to 1.83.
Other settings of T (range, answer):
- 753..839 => 1.7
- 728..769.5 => 1.42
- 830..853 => 1.63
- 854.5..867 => 1.23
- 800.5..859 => 1.77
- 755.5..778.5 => 1.3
